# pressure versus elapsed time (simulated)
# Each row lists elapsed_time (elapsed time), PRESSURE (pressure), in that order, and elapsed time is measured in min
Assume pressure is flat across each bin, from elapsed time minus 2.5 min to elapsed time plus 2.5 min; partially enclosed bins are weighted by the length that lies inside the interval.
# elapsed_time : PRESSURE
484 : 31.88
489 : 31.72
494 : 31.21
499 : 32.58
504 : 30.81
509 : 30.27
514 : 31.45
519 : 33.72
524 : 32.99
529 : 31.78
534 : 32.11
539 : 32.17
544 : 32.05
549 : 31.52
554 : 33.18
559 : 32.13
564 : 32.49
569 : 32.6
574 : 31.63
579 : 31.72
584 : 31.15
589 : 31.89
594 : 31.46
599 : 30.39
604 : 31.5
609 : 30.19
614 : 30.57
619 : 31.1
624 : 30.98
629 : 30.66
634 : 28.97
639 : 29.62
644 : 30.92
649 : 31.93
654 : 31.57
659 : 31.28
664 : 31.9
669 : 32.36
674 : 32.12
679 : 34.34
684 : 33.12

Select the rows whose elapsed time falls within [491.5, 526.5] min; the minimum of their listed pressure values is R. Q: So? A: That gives 30.27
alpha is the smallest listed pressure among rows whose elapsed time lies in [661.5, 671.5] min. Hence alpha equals 31.9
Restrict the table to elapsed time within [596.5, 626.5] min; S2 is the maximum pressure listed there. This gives 31.5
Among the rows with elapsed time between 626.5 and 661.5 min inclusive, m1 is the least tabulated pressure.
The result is 28.97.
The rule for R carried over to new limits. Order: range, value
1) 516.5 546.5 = 31.78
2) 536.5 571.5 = 31.52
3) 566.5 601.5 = 30.39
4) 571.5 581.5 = 31.63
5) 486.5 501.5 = 31.21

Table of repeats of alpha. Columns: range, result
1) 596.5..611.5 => 30.19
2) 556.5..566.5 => 32.13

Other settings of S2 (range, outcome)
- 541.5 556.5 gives 33.18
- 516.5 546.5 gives 33.72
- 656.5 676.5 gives 32.36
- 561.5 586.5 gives 32.6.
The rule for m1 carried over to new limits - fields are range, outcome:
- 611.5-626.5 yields 30.57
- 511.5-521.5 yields 31.45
